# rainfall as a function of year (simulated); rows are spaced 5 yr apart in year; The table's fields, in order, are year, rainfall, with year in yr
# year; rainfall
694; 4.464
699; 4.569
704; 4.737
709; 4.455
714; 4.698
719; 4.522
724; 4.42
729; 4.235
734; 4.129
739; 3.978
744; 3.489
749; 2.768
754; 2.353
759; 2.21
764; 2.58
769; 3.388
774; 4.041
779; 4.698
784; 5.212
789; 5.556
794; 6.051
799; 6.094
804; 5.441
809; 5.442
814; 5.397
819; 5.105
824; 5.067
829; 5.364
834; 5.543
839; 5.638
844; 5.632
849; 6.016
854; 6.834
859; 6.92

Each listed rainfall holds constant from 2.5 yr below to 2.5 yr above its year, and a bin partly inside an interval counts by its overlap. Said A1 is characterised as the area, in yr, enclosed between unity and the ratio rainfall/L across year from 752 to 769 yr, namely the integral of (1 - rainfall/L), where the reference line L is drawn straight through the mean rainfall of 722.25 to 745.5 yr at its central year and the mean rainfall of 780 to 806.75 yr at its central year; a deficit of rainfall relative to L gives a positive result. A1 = 8.0 yr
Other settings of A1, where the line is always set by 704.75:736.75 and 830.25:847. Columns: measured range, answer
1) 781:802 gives -2.31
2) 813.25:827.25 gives 0.62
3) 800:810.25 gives -0.53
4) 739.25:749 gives 2.59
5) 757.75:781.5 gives 7.14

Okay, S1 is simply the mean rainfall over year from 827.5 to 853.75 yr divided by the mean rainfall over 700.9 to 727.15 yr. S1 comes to 1.3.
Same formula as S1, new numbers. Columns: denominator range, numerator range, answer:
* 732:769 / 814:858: 1.84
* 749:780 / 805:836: 1.71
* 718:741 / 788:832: 1.30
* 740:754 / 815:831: 1.69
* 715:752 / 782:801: 1.45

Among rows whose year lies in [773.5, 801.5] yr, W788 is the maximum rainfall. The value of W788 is 6.094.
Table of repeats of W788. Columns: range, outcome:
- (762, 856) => 6.834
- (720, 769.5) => 4.42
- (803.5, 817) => 5.442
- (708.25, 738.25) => 4.698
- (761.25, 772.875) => 3.388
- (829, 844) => 5.638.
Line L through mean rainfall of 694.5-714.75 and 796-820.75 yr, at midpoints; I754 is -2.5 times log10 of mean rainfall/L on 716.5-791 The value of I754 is 0.297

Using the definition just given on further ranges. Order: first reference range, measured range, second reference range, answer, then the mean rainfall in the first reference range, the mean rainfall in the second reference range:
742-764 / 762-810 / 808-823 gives -0.19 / 2.67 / 5.28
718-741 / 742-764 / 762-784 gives 0.45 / 4.25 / 3.88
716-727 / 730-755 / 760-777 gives 0.15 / 4.47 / 3.28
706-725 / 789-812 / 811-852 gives -0.10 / 4.54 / 5.49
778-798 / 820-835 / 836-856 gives 0.11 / 5.48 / 6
